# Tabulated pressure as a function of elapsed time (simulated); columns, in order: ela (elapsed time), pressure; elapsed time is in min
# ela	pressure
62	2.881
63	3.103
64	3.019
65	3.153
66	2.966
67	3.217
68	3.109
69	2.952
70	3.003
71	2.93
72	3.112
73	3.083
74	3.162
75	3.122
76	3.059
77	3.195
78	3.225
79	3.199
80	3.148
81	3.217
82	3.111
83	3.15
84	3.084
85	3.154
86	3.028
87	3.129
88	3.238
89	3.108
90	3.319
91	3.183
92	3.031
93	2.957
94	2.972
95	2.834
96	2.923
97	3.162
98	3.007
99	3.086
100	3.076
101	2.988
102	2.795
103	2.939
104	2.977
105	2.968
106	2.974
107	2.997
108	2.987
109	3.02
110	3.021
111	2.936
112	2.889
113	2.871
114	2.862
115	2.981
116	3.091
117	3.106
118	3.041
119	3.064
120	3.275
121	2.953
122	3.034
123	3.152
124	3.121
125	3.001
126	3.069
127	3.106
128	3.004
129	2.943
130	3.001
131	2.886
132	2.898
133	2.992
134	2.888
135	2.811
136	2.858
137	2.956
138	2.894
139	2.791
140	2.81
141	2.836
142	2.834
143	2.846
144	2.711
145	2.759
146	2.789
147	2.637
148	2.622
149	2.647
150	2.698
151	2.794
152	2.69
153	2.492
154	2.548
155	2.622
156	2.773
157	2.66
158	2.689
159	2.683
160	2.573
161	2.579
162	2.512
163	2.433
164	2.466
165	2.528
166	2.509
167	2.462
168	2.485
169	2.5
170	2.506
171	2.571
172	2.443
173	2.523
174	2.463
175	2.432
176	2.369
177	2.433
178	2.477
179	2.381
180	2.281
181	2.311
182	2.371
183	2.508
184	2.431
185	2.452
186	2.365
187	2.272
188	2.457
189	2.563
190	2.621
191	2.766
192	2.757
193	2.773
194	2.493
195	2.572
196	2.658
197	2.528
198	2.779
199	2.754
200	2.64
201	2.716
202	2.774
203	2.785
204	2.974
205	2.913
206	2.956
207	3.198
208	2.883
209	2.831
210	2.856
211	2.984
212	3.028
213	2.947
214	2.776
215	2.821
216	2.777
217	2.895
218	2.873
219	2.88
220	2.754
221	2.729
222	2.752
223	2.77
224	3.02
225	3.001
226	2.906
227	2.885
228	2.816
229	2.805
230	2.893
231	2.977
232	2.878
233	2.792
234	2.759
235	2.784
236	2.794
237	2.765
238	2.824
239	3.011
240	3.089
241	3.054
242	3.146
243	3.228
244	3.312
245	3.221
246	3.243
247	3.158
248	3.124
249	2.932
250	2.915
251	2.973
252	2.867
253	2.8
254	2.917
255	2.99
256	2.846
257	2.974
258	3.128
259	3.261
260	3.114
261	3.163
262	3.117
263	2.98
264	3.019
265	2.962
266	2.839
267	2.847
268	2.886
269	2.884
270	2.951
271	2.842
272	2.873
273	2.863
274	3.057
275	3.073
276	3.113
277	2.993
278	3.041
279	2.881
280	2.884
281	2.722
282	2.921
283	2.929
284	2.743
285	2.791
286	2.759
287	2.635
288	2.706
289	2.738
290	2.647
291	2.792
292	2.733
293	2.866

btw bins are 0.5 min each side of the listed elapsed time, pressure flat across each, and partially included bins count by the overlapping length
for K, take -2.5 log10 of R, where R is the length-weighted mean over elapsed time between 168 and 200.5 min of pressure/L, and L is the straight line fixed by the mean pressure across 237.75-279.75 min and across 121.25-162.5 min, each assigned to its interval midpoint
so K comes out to 0.15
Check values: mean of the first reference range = 2.81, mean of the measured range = 2.51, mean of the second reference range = 3.01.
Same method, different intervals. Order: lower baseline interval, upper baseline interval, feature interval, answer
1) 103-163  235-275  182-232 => 0.07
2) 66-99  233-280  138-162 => 0.13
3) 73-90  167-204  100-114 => 0.02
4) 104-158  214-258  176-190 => 0.20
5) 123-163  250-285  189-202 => 0.07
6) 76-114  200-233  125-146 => 0.04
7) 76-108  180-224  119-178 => 0.06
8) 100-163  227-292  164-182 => 0.18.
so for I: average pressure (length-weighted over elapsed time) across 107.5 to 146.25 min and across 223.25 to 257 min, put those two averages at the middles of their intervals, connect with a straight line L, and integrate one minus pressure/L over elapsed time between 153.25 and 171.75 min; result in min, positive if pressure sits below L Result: 2.48 min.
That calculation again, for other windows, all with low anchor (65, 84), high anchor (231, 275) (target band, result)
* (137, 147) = 0.8 min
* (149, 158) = 1.2 min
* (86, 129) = 0.8 min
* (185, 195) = 1.5 min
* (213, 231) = 0.9 min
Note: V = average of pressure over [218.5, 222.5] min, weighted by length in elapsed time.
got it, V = 2.78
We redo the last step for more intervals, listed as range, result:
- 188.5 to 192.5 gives 2.68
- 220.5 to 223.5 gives 2.75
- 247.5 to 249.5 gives 3.03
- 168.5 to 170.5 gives 2.5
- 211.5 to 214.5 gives 2.92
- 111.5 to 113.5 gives 2.88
